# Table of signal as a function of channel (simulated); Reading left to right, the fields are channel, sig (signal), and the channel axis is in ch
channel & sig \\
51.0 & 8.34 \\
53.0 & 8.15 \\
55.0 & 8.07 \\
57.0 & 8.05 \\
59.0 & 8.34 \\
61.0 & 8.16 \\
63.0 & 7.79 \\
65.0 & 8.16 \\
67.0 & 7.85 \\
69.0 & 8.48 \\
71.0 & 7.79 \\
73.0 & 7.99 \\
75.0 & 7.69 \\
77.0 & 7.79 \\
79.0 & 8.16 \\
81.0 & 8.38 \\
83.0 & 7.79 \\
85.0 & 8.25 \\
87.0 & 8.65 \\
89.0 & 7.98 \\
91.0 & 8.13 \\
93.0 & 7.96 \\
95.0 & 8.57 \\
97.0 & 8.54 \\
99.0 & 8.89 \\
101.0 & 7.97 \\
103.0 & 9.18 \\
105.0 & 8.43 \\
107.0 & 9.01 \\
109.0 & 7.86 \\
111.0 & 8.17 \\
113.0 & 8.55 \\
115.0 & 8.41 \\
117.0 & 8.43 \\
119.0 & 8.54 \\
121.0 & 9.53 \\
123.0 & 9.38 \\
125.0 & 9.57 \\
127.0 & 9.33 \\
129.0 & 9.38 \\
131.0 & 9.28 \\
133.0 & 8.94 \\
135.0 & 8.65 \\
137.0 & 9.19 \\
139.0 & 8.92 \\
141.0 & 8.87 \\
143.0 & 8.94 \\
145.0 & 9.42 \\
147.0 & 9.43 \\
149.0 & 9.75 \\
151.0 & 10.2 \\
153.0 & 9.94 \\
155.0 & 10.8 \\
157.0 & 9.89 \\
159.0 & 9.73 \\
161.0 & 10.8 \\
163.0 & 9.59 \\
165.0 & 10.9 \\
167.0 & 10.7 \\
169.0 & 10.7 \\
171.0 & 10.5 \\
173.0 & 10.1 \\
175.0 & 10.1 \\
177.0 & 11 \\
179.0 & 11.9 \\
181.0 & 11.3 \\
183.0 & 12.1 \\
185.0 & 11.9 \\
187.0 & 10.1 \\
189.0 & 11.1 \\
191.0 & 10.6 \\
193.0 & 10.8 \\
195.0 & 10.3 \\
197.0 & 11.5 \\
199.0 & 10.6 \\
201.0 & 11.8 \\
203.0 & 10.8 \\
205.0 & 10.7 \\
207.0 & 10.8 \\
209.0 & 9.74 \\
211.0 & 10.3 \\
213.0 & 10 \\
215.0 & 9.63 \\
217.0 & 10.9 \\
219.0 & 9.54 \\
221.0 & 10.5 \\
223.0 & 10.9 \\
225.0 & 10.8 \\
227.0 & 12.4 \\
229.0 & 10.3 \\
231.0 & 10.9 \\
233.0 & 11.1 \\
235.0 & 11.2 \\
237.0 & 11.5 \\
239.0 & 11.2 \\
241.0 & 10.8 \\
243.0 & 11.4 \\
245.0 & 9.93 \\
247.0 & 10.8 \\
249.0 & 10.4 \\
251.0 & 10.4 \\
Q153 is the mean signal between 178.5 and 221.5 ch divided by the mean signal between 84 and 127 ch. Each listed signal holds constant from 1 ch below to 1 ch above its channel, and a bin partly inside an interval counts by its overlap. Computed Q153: 1.3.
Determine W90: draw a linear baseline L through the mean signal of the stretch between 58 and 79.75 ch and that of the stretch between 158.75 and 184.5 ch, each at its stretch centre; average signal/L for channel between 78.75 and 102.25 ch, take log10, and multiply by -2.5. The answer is 0.04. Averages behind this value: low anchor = 8.02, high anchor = 10.8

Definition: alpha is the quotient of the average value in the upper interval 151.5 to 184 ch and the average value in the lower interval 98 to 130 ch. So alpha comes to 1.2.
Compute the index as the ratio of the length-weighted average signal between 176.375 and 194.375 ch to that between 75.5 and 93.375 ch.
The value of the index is 1.38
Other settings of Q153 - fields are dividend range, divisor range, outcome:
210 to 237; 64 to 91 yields 1.32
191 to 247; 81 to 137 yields 1.24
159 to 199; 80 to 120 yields 1.29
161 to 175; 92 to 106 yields 1.23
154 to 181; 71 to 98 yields 1.30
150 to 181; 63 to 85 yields 1.31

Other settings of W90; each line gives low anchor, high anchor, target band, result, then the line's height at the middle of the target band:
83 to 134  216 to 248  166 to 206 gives -0.091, 10.1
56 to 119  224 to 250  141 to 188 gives -0.079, 9.65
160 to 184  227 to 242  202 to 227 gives 0.054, 11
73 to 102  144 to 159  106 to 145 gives 0.036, 9.21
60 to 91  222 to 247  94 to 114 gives 0.009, 8.59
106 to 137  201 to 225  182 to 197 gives -0.103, 10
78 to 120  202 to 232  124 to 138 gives -0.028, 8.96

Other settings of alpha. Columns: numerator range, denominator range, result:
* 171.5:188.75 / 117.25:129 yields 1.20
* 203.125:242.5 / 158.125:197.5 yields 0.99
